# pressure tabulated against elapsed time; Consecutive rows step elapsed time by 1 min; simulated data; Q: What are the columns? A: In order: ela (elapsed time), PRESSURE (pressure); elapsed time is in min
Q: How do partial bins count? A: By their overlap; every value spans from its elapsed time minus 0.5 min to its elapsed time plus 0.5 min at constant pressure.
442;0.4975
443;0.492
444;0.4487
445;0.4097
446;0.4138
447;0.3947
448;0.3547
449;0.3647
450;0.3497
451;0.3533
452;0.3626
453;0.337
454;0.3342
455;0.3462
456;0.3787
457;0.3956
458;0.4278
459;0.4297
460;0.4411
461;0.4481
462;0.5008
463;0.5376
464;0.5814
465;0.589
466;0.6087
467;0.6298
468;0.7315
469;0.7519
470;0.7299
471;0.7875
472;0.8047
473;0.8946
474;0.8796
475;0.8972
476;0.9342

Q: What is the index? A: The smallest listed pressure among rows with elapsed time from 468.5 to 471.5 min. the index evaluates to 0.7299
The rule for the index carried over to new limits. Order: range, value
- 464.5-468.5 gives 0.589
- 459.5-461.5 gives 0.4411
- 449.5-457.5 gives 0.3342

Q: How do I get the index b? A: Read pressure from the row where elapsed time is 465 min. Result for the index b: 0.589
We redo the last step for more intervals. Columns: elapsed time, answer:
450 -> 0.3497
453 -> 0.337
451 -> 0.3533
